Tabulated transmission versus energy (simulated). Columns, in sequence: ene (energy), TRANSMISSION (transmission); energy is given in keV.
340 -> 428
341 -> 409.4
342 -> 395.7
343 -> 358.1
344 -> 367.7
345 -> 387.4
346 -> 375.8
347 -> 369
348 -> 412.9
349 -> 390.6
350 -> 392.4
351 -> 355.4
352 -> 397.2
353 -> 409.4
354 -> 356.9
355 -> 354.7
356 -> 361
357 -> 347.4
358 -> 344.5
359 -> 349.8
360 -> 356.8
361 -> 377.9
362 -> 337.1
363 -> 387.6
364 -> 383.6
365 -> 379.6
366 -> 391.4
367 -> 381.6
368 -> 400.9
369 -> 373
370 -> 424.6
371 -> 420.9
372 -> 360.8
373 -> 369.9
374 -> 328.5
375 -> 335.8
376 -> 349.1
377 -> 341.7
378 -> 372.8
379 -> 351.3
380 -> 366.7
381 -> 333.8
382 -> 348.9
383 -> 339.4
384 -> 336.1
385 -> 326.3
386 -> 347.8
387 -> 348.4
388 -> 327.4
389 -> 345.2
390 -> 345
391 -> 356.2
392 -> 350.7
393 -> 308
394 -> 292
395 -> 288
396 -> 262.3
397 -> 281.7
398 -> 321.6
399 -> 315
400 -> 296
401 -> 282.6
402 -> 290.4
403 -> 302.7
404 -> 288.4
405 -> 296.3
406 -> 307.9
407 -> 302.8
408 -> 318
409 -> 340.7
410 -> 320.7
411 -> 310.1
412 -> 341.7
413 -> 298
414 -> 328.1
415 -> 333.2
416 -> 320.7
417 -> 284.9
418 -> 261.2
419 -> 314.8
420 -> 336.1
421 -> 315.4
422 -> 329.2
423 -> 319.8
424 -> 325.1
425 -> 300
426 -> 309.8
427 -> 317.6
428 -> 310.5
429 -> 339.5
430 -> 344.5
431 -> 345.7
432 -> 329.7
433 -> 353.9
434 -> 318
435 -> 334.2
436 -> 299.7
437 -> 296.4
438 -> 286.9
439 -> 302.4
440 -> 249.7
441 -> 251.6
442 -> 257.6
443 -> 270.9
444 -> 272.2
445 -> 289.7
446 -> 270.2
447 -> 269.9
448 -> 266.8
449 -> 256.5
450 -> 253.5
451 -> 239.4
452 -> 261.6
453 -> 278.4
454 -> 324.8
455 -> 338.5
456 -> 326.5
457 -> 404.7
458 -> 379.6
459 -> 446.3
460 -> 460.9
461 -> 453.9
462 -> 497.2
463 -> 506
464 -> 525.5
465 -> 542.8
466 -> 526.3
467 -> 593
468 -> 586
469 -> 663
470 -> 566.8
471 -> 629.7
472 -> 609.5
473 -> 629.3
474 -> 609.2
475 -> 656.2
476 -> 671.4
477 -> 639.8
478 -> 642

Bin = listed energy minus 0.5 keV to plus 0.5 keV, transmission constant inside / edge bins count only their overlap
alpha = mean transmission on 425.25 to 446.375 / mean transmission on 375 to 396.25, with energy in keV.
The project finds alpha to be 0.9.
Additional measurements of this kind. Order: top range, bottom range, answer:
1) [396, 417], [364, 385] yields 0.84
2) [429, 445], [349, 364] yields 0.82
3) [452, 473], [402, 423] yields 1.54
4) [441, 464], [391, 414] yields 1.09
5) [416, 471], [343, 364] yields 0.96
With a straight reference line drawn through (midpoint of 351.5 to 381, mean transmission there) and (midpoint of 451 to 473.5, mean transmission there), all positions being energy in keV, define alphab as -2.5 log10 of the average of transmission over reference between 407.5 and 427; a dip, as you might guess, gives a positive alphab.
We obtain 0.32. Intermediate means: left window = 369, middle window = 316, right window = 474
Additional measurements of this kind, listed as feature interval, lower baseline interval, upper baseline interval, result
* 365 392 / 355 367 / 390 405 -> -0.072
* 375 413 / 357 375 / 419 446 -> 0.073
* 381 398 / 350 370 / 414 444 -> 0.065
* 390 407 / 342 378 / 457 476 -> 0.392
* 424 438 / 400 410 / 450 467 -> 0.104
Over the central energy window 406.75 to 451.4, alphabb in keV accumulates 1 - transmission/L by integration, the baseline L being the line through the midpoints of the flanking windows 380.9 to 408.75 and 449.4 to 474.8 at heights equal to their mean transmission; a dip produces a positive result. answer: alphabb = 9.9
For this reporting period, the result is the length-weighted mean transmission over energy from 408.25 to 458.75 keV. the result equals 307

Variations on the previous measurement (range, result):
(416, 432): 317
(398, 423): 310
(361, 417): 336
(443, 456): 278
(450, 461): 347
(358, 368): 372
